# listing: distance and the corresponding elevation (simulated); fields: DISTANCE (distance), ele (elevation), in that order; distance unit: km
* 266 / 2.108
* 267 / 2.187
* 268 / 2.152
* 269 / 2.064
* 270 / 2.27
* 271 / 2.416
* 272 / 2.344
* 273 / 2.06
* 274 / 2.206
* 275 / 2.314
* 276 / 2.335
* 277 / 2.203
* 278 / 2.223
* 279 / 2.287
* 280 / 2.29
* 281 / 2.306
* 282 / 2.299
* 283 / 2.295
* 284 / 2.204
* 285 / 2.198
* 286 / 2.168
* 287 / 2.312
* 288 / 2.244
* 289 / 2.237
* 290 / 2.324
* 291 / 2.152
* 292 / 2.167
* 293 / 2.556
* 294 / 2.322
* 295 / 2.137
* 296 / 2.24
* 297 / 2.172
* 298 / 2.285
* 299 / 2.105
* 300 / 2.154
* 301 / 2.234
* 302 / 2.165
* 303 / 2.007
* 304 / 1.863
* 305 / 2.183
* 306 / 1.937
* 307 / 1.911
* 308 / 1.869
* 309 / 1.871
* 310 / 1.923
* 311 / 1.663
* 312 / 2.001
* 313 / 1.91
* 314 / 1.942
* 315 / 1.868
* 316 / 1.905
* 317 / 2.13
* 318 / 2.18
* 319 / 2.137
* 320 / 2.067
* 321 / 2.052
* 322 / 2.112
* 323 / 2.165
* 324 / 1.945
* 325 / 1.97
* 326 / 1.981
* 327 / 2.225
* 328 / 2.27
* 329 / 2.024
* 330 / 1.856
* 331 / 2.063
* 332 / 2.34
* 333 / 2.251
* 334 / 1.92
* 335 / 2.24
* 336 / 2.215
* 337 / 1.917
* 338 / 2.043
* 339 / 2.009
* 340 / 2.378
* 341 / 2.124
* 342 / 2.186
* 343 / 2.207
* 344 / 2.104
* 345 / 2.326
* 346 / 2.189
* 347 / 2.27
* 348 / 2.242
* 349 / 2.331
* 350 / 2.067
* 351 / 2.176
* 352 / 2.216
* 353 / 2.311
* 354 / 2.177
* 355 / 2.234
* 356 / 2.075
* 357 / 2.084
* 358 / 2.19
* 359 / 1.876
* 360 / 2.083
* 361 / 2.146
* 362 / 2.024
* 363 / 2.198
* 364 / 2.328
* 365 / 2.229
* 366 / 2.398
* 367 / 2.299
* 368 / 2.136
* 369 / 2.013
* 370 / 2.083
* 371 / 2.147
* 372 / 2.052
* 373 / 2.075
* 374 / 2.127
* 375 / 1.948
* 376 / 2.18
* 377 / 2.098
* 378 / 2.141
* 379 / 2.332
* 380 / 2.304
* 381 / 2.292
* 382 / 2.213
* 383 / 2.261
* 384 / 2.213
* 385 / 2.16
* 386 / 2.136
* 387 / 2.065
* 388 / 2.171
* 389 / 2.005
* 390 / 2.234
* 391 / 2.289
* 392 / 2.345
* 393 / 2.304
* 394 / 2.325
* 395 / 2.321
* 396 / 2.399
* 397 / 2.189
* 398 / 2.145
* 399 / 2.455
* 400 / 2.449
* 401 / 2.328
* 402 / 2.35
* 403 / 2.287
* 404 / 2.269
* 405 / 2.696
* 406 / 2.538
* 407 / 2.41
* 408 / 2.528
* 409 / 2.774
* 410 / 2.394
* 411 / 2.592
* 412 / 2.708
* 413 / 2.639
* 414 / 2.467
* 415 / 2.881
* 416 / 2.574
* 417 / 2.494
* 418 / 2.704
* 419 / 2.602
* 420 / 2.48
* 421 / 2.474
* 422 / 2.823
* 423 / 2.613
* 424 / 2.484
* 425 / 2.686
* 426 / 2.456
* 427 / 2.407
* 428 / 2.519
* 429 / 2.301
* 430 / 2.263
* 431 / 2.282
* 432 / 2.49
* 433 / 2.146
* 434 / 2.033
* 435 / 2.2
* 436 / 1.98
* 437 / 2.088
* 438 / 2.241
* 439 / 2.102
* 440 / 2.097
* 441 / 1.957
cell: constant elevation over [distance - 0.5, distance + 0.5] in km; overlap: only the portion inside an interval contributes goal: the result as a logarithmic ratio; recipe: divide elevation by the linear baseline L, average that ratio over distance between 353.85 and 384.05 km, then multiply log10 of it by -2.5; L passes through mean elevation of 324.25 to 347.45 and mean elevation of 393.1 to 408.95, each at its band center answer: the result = 0.05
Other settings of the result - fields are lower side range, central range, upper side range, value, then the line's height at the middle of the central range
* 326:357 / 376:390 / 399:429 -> 0.09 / 2.37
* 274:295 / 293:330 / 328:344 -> 0.07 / 2.19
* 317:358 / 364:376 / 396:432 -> 0.07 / 2.29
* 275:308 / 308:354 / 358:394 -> 0.05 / 2.19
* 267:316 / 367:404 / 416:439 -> 0.05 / 2.32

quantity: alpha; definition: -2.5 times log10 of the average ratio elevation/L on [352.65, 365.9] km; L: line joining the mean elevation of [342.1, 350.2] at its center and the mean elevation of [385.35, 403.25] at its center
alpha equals 0.04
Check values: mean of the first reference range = 2.22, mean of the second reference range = 2.27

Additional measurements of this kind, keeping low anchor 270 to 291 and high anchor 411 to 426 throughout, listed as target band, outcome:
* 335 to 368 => 0.12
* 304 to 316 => 0.22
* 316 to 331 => 0.15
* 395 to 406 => 0.09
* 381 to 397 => 0.14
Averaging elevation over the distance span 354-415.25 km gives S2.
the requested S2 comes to 2.27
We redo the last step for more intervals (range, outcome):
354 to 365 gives 2.13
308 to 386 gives 2.12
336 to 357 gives 2.18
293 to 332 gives 2.06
